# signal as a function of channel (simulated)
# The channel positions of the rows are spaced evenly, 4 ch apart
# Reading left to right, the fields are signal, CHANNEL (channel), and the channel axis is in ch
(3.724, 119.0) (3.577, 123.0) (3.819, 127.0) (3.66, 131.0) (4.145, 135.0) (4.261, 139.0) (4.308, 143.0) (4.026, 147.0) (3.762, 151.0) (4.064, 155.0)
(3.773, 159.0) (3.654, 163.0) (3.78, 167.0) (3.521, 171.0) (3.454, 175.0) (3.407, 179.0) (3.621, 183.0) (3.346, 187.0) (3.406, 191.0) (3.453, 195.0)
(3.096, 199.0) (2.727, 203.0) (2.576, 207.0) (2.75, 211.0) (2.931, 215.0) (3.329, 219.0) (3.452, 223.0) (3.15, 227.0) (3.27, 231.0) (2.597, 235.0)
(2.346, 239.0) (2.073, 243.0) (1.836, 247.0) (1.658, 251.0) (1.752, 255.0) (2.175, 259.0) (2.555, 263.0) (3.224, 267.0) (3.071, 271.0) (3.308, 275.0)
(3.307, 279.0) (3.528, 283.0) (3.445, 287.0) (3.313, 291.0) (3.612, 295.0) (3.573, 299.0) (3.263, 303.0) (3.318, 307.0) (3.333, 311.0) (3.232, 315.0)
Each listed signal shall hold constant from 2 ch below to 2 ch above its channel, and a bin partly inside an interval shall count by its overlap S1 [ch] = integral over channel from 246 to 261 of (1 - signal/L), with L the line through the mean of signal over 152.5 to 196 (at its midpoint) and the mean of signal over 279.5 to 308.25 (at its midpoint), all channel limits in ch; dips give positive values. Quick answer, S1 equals 7.0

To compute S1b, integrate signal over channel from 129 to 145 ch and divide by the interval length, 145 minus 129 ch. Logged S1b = 4.09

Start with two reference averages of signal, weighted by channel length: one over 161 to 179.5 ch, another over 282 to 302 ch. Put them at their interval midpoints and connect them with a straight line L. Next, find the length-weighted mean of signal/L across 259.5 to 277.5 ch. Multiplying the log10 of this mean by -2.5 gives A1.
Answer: 0.18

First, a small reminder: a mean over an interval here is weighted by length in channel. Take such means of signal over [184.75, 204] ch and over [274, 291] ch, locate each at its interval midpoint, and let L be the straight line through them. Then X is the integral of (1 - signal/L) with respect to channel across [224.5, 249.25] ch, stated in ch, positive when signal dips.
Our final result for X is 5.64 ch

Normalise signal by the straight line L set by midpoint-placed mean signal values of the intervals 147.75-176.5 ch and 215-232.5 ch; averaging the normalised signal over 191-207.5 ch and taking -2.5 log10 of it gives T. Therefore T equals 0.13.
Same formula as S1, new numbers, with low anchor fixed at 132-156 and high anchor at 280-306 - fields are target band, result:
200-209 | 2.64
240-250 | 4.62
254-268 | 4.54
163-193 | 3.20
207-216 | 2.42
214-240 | 4.80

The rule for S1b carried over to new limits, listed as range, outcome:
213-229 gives 3.22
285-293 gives 3.38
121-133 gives 3.69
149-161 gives 3.87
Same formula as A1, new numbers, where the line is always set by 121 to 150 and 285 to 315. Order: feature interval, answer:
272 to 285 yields 0.04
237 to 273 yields 0.47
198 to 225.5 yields 0.23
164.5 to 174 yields 0.06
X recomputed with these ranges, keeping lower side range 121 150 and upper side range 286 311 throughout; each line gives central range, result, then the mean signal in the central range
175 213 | 6.0 ch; 3.17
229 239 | 2.2 ch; 2.82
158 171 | 0.6 ch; 3.7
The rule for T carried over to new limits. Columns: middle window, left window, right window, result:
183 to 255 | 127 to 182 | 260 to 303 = 0.25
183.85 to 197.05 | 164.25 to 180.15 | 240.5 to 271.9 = -0.05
